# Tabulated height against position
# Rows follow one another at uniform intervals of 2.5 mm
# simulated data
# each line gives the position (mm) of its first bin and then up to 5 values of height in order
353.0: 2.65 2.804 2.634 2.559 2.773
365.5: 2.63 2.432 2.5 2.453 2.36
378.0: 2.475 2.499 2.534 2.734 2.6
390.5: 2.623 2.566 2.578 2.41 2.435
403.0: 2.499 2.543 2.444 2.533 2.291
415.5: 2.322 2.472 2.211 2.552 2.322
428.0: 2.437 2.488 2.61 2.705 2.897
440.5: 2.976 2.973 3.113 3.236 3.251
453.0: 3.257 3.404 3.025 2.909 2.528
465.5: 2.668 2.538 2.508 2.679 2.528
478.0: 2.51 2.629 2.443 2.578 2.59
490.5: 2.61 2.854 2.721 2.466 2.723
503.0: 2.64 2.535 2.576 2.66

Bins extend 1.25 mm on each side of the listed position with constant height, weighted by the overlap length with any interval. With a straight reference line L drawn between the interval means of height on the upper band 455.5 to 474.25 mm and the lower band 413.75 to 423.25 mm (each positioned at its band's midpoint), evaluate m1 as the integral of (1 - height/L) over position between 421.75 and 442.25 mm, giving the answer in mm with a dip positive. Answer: -1.3 mm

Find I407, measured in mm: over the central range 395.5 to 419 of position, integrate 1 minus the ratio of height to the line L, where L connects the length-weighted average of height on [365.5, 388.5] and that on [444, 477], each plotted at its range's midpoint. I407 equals 1.8 mm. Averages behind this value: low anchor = 2.51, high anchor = 2.89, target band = 2.45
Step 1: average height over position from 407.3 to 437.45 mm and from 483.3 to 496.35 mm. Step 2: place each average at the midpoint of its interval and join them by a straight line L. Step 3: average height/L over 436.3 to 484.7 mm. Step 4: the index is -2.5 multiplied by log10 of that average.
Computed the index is -0.11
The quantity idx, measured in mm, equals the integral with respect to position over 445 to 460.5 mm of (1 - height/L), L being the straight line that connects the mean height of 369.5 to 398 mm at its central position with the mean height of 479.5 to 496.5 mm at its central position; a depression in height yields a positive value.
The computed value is -3.6 mm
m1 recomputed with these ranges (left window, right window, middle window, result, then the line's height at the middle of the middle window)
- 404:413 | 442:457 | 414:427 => 1.5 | 2.69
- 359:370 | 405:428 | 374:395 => -0.2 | 2.52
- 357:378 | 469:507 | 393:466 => -3.4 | 2.57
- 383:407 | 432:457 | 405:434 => 3.8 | 2.8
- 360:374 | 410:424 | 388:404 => -0.4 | 2.46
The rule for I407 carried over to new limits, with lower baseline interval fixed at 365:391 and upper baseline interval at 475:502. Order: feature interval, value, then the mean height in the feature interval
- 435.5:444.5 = -1.22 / 2.92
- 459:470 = -0.29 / 2.66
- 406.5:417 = 0.61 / 2.4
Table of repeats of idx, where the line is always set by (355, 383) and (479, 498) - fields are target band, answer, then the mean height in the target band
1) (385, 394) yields -0.2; 2.62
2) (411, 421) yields 0.9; 2.35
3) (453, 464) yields -1.7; 3.01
